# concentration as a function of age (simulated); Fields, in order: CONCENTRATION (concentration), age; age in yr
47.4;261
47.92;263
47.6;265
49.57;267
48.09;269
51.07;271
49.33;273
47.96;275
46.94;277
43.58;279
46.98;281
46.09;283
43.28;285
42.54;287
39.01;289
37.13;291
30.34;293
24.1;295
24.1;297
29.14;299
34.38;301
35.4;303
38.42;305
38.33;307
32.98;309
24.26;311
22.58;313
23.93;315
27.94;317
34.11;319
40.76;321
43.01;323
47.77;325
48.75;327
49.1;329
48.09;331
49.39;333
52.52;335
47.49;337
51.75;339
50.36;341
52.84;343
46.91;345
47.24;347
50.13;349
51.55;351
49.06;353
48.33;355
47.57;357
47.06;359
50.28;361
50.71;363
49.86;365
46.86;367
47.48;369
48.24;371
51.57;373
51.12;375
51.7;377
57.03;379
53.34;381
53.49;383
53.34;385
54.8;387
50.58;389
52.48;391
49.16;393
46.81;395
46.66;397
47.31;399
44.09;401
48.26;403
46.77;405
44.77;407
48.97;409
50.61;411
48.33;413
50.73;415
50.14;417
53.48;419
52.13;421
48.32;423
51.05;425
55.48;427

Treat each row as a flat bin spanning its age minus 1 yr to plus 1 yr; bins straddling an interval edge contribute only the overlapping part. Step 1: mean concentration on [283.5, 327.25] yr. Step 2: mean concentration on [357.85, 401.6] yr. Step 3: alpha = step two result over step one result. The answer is 1.45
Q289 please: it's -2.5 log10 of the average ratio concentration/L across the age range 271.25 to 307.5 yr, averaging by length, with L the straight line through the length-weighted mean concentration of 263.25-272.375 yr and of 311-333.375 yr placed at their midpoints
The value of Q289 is 0.16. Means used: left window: 49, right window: 38.6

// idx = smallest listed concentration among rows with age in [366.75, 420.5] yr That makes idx 44.09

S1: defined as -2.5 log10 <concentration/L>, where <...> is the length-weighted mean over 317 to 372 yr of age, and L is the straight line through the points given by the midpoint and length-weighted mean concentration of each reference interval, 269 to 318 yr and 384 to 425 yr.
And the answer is -0.12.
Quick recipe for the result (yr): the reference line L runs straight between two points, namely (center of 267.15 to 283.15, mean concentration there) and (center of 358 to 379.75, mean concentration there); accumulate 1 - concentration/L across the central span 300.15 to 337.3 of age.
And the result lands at 7.7 yr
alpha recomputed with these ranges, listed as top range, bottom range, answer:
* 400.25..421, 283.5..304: 1.43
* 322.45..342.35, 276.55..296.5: 1.24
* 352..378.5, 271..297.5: 1.21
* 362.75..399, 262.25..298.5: 1.20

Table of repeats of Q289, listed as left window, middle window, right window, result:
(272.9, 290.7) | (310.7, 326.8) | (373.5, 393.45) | 0.36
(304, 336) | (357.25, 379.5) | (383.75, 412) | -0.11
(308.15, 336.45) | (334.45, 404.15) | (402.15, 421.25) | -0.13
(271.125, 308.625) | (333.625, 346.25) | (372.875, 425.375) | -0.14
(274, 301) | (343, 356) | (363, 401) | -0.06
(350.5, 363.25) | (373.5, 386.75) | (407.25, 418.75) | -0.09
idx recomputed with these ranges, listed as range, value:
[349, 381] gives 46.86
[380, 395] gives 46.81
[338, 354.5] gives 46.91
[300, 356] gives 22.58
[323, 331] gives 43.01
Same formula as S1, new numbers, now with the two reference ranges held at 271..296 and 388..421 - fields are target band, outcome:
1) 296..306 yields 0.31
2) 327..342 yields -0.11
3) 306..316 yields 0.46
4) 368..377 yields -0.06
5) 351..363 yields -0.07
